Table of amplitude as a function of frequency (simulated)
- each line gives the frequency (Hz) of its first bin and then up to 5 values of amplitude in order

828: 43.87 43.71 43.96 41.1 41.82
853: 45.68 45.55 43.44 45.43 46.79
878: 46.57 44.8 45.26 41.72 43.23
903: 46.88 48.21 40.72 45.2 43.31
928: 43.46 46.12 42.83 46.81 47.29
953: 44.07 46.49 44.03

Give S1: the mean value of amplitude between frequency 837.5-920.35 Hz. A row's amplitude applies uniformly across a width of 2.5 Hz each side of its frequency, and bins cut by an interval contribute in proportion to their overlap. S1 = 44.5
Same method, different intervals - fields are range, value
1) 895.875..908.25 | 45.8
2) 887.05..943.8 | 44.4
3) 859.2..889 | 45.4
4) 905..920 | 44.8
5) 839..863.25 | 43.6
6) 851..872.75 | 45.2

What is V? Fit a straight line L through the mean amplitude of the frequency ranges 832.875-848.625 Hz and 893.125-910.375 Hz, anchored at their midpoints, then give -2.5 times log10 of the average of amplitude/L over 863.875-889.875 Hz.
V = -0.032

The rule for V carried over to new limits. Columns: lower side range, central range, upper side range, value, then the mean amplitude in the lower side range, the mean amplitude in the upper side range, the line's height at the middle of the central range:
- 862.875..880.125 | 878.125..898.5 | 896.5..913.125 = 0.04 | 45.8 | 45.4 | 45.6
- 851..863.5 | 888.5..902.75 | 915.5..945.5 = 0.03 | 45.1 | 44.6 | 44.8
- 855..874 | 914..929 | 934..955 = 0.04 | 45.2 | 45.3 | 45.3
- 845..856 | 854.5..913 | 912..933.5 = -0.03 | 43.7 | 43.8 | 43.7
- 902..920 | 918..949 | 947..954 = 0.01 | 45.1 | 45.7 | 45.4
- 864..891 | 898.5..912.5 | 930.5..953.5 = -0.01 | 45.6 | 45.5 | 45.6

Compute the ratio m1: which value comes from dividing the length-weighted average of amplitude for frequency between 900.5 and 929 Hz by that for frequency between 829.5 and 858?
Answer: 1.0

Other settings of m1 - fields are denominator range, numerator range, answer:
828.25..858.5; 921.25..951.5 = 1.03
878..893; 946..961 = 1.02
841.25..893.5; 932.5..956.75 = 1.02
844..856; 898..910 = 1.07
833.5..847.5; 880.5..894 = 1.04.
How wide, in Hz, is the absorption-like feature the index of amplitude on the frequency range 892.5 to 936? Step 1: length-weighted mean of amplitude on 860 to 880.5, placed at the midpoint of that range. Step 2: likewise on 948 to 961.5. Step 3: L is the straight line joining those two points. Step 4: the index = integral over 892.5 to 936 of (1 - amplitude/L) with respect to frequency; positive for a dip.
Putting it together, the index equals 1.1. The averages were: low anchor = 45.6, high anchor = 45.6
